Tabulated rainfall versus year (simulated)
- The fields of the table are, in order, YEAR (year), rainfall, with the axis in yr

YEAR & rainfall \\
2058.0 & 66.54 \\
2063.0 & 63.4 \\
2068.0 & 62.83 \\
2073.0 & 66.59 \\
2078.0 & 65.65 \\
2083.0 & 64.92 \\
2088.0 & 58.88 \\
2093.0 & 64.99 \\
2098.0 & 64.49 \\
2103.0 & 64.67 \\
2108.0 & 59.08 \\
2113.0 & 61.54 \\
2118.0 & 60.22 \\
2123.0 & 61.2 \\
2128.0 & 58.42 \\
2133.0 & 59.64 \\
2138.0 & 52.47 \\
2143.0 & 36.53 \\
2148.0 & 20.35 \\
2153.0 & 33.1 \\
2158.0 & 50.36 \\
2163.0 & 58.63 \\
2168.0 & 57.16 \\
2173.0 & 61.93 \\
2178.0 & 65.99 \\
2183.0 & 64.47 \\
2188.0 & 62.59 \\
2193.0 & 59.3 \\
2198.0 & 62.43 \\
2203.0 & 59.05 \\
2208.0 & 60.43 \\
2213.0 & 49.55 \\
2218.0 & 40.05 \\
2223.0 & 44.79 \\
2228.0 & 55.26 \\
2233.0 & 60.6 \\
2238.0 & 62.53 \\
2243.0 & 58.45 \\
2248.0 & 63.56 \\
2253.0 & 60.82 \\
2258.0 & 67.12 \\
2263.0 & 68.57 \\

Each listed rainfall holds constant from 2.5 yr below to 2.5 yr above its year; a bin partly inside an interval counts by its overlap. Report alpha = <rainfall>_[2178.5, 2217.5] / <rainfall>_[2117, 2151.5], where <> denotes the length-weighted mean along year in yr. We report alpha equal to 1.21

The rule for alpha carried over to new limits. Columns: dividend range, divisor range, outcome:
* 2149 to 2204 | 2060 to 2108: 0.89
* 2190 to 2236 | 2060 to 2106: 0.86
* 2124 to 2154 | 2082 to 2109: 0.71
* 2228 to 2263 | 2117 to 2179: 1.21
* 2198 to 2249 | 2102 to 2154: 1.07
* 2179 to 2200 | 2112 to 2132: 1.04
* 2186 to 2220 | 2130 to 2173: 1.20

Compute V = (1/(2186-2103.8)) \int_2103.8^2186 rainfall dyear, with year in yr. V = 54.1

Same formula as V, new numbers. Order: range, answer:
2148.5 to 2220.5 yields 55.1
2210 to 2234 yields 49.6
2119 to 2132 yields 59.8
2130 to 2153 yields 41.6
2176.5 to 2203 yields 62.5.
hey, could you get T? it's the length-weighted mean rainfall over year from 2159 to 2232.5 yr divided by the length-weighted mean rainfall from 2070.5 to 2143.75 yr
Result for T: 0.95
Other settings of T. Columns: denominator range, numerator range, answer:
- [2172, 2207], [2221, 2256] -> 0.94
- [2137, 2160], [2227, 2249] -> 1.61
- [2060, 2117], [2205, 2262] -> 0.90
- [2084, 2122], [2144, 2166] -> 0.66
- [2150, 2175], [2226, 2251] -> 1.17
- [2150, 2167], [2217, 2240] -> 1.12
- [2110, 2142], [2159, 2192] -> 1.06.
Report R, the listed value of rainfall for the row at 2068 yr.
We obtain 62.83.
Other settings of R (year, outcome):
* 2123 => 61.2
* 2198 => 62.43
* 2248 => 63.56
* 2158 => 50.36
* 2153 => 33.1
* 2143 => 36.53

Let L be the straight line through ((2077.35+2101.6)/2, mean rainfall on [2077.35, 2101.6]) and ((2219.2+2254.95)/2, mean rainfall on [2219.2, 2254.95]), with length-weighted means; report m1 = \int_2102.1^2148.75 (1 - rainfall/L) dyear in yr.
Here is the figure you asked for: 5.97 yr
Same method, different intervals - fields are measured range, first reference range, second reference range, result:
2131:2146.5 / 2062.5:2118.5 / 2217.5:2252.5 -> 3.46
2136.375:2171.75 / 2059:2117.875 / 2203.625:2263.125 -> 9.35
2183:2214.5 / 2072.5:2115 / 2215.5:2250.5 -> -1.40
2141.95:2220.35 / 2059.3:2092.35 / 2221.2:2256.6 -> 9.63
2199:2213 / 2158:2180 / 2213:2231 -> -1.93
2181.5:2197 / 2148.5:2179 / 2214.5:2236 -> -3.27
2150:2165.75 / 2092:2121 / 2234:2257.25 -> 3.92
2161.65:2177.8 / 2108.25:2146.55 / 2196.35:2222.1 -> -1.81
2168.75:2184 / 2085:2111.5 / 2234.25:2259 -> -0.25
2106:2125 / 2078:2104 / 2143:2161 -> -3.01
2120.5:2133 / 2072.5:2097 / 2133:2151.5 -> -3.78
